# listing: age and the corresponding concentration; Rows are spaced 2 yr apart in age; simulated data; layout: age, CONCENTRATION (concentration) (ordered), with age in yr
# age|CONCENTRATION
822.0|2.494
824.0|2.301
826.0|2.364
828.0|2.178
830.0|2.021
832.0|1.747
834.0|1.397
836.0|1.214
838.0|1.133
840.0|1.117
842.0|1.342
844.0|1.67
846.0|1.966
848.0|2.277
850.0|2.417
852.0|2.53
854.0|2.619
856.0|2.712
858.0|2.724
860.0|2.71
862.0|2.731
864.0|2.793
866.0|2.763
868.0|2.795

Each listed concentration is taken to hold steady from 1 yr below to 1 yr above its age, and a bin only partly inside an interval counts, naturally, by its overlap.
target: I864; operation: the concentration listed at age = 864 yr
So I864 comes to 2.793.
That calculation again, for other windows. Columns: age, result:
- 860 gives 2.71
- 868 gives 2.795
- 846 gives 1.966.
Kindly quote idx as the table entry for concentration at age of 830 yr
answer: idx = 2.021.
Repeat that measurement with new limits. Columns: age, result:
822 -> 2.494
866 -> 2.763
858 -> 2.724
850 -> 2.417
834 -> 1.397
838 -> 1.133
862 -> 2.731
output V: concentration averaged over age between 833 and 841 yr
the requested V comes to 1.22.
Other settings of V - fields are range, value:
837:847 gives 1.45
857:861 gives 2.72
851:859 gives 2.65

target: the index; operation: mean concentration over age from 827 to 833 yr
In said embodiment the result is 1.98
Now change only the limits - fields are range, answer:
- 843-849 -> 1.97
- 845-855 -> 2.36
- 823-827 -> 2.33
